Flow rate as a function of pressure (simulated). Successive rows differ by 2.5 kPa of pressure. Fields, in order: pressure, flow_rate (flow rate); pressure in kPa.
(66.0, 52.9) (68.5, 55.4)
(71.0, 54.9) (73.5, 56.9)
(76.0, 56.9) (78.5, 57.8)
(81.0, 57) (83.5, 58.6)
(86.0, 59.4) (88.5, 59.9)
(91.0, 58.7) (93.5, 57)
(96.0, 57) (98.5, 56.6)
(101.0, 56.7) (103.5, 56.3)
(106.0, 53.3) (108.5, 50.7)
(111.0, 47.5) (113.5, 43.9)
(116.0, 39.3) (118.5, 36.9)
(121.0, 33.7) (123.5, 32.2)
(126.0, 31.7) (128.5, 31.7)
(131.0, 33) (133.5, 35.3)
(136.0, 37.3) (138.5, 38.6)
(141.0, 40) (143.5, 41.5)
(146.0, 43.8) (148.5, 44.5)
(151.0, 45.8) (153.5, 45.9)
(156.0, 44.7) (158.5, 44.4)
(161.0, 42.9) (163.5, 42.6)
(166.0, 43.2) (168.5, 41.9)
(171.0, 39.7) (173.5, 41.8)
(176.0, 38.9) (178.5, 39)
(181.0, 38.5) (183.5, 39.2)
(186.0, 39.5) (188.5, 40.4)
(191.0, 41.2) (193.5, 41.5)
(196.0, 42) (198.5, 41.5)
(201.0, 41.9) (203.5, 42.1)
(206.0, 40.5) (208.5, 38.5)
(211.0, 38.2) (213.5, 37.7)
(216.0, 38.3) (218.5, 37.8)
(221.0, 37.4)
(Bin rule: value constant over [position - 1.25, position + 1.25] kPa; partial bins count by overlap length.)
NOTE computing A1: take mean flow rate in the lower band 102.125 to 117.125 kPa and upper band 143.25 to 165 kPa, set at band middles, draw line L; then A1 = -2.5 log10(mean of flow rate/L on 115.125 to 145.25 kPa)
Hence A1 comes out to 0.28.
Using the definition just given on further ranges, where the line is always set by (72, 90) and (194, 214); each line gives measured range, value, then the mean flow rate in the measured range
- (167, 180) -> 0.12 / 40.3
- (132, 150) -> 0.23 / 40.1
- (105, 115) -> 0.11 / 48.5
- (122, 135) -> 0.48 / 32.9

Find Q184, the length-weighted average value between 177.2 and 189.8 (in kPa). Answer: 39.3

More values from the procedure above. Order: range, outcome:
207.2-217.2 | 38.2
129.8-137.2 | 35.2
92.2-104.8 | 56.7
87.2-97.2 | 58.2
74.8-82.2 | 57.2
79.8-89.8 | 58.7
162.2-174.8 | 41.8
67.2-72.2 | 55.1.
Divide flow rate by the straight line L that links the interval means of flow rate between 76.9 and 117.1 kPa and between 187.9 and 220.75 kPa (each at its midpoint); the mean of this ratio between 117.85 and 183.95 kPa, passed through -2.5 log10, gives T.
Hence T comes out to 0.18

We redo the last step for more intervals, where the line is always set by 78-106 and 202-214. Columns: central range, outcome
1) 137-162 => 0.13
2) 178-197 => 0.07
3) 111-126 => 0.38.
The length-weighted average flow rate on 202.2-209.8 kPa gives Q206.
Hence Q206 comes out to 40.4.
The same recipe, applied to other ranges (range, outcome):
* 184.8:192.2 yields 40.4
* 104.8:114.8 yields 48.8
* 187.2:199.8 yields 41.3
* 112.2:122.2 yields 38.5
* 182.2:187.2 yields 39.3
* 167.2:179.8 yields 40.3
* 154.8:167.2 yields 43.6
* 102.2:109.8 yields 53.4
